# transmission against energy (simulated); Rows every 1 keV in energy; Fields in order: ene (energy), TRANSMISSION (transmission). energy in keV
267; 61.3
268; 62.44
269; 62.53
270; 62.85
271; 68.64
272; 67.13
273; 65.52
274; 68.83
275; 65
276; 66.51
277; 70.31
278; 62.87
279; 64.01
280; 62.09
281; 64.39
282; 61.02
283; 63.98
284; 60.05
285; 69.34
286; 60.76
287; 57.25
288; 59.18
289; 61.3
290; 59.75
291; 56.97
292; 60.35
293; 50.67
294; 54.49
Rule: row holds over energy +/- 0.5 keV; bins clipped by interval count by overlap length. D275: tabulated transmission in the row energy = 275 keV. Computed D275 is 65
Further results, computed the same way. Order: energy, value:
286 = 60.76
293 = 50.67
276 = 66.51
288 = 59.18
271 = 68.64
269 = 62.53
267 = 61.3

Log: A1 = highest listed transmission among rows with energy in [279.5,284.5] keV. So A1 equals 64.39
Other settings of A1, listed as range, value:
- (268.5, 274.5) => 68.83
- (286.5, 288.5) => 59.18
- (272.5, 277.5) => 70.31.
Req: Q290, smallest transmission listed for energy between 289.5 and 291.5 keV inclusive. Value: 56.97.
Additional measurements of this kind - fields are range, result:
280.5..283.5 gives 61.02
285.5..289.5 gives 57.25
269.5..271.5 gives 62.85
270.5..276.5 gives 65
